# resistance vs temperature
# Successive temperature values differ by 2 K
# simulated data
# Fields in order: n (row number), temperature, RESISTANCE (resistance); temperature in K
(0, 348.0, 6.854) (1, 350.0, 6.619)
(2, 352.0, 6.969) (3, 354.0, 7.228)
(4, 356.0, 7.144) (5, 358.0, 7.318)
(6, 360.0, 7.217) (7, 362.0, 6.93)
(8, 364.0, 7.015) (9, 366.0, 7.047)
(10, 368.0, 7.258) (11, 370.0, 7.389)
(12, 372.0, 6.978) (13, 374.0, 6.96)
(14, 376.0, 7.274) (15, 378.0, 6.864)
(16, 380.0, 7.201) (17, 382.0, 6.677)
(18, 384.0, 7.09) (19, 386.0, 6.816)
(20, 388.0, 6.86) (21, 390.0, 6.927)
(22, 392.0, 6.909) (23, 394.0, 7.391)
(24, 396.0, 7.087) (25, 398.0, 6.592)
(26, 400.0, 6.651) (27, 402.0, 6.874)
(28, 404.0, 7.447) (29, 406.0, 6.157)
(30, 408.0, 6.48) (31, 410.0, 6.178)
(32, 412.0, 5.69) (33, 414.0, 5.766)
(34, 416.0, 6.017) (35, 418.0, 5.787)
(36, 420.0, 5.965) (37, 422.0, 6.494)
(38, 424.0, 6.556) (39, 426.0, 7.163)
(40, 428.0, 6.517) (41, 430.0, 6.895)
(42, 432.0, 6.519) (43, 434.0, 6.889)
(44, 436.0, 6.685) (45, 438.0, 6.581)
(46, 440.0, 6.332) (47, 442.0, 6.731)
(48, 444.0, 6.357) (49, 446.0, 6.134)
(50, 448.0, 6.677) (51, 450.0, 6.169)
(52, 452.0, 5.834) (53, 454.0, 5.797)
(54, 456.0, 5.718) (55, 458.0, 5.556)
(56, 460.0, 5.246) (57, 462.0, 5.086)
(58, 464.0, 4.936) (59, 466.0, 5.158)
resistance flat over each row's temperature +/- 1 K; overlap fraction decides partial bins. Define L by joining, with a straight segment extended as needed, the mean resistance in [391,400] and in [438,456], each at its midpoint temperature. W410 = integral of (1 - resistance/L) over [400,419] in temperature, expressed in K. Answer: 1.3 K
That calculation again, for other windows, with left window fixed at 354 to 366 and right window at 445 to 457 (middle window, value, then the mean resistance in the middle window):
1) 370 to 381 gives -0.2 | 7.09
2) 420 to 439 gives -1.1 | 6.66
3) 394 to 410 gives -0.3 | 6.76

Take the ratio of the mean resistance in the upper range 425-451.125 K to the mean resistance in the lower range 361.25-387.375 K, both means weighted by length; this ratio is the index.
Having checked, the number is 0.94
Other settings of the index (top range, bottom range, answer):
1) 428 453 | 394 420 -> 1.01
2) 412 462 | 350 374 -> 0.88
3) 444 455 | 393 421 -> 0.95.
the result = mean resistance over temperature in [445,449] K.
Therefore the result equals 6.41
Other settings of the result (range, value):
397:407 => 6.74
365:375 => 7.13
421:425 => 6.53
